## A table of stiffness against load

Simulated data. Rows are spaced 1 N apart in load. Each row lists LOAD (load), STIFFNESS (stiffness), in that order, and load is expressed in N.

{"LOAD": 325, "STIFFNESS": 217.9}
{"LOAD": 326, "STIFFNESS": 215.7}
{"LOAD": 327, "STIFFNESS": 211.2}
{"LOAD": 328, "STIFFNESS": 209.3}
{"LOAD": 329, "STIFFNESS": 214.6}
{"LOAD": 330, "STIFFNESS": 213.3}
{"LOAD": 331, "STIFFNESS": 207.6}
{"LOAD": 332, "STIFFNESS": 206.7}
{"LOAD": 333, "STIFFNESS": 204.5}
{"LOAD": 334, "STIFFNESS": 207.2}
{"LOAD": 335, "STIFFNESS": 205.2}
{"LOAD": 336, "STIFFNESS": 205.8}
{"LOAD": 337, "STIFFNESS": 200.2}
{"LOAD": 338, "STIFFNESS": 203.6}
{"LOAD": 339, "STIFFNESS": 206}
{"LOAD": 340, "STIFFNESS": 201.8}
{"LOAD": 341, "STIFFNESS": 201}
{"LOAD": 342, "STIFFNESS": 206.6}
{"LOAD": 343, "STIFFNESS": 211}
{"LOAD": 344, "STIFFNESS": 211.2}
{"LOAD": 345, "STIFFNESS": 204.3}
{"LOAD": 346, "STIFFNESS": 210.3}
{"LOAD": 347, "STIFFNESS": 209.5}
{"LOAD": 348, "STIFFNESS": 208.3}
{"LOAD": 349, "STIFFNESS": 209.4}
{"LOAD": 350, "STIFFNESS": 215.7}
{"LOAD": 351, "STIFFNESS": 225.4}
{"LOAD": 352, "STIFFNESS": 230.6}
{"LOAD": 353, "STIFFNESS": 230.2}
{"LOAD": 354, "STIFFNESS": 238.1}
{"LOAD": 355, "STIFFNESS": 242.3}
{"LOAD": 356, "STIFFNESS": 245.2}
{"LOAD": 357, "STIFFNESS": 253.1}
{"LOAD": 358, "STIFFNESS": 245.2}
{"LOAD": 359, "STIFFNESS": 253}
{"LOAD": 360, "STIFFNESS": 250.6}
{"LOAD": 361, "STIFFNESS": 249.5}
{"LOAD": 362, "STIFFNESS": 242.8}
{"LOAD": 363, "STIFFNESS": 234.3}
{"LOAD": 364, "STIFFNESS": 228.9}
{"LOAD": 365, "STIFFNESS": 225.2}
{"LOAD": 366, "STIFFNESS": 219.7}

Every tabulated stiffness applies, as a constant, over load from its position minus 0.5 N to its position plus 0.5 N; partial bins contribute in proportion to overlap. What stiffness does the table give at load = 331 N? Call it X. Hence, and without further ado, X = 207.6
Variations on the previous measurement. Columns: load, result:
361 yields 249.5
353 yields 230.2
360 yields 250.6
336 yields 205.8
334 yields 207.2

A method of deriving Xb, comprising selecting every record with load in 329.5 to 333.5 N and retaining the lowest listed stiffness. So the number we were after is 204.5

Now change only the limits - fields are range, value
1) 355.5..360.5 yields 245.2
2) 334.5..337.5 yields 200.2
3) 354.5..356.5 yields 242.3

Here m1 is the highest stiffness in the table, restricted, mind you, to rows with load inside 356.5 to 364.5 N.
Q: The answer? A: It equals 253.1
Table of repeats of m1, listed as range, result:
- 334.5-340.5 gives 206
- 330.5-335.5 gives 207.6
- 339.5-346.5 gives 211.2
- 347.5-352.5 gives 230.6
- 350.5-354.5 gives 238.1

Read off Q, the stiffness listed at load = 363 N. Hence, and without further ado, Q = 234.3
